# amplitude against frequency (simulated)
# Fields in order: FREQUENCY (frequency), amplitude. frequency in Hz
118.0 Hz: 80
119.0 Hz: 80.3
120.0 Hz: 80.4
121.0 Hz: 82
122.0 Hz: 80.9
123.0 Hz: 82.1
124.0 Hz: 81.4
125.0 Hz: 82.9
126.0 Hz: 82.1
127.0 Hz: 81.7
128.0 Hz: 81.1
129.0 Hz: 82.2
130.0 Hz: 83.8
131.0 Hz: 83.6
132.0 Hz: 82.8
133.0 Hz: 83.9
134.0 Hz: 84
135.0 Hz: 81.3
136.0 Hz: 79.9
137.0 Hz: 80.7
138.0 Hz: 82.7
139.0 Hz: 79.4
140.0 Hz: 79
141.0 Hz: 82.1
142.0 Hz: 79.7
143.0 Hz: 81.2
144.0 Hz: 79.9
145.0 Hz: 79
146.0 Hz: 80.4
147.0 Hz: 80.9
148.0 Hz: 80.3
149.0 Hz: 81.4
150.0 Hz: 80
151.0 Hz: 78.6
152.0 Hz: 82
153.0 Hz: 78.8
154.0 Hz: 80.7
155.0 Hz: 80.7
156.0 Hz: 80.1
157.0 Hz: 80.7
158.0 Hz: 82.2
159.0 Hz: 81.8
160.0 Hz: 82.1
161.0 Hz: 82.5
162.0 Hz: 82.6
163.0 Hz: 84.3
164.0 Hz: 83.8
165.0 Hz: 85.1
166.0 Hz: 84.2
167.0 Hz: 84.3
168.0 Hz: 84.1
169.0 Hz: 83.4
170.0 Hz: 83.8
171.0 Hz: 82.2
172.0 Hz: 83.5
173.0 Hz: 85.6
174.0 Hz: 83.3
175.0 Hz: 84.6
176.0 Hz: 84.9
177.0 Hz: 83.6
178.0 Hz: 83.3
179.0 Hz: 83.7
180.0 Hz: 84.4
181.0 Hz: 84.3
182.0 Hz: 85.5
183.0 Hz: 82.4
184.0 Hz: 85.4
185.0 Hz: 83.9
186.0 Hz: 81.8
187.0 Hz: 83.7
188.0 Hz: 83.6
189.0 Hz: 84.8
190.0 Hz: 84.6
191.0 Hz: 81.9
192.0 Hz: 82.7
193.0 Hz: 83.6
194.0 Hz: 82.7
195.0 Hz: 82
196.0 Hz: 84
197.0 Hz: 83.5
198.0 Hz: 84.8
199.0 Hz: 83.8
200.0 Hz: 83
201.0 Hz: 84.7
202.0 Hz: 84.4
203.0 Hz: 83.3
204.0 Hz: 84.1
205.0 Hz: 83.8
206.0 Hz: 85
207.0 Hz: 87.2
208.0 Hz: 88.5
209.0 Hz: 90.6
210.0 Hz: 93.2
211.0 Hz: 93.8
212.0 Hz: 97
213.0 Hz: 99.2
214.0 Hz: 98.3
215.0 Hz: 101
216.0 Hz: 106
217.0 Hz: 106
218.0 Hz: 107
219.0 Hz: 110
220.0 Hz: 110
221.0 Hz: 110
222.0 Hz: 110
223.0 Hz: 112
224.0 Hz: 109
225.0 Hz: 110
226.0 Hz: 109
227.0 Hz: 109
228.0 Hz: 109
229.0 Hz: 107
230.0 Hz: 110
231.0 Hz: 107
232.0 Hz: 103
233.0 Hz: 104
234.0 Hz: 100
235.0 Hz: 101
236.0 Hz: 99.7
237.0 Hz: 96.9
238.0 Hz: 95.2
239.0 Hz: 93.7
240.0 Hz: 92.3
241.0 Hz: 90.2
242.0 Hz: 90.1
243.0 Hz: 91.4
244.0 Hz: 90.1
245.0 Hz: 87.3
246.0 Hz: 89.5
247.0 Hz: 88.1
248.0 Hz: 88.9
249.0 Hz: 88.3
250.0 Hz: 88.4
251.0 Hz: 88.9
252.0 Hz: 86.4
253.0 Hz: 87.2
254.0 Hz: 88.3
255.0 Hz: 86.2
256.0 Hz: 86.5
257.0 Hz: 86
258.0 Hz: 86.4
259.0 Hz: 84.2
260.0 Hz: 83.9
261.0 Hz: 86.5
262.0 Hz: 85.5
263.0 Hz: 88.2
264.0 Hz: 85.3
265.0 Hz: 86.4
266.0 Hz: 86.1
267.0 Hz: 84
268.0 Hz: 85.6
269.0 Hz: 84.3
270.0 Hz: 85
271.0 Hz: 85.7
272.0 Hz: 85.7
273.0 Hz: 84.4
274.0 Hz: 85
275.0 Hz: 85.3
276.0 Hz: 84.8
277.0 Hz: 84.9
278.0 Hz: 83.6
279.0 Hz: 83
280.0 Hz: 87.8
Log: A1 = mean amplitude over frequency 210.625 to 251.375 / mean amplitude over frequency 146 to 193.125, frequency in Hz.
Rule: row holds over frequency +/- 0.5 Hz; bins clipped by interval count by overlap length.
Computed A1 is 1.21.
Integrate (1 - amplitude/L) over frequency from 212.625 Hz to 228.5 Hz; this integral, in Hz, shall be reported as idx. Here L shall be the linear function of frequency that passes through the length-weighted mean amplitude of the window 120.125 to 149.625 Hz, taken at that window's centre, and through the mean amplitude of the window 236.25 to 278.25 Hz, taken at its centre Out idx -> -4.0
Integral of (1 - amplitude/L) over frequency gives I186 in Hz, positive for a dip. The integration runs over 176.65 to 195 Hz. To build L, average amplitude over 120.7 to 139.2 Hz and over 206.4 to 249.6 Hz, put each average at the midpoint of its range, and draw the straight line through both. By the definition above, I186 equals 1.67 Hz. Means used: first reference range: 82.1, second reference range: 99.5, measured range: 83.6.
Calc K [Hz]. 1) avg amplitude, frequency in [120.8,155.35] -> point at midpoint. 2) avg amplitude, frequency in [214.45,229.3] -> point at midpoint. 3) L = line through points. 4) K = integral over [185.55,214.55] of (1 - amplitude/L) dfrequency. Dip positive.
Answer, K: 4.3 Hz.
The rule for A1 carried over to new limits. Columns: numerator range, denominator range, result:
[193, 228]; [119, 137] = 1.16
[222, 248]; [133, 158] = 1.24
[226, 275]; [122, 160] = 1.13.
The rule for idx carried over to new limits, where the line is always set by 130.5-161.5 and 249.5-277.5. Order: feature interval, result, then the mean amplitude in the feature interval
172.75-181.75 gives -0.2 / 84.2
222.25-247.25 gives -4.5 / 100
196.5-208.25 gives -0.2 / 84.6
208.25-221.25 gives -2.7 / 101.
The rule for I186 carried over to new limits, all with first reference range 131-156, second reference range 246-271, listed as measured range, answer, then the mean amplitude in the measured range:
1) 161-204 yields -0.5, 83.8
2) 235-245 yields -0.9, 93.4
